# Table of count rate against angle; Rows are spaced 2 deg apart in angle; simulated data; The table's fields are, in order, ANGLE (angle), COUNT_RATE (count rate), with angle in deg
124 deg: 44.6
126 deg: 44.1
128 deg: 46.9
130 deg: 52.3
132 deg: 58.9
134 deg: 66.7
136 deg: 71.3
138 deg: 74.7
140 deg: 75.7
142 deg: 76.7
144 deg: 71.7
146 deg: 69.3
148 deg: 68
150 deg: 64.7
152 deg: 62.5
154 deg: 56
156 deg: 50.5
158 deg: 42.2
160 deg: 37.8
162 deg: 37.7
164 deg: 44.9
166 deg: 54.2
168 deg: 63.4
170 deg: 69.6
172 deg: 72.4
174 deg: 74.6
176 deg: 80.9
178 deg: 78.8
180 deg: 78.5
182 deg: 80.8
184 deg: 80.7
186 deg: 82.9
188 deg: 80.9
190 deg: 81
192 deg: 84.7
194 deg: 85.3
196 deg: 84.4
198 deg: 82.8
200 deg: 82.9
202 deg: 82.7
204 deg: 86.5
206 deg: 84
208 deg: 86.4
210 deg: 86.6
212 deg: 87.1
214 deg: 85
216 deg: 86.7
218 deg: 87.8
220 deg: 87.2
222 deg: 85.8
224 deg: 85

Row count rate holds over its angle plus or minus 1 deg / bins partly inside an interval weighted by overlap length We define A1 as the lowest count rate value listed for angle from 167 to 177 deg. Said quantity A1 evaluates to 63.4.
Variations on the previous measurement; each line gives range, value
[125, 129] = 44.1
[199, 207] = 82.7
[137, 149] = 68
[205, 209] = 84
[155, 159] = 42.2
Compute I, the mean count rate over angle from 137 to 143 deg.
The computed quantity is 75.7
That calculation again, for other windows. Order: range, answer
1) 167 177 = 72.2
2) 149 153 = 63.6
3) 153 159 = 49.6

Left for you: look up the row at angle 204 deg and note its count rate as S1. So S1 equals 86.5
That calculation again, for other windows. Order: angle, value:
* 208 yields 86.4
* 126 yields 44.1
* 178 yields 78.8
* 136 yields 71.3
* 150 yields 64.7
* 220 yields 87.2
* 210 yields 86.6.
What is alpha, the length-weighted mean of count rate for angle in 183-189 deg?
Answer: 81.5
